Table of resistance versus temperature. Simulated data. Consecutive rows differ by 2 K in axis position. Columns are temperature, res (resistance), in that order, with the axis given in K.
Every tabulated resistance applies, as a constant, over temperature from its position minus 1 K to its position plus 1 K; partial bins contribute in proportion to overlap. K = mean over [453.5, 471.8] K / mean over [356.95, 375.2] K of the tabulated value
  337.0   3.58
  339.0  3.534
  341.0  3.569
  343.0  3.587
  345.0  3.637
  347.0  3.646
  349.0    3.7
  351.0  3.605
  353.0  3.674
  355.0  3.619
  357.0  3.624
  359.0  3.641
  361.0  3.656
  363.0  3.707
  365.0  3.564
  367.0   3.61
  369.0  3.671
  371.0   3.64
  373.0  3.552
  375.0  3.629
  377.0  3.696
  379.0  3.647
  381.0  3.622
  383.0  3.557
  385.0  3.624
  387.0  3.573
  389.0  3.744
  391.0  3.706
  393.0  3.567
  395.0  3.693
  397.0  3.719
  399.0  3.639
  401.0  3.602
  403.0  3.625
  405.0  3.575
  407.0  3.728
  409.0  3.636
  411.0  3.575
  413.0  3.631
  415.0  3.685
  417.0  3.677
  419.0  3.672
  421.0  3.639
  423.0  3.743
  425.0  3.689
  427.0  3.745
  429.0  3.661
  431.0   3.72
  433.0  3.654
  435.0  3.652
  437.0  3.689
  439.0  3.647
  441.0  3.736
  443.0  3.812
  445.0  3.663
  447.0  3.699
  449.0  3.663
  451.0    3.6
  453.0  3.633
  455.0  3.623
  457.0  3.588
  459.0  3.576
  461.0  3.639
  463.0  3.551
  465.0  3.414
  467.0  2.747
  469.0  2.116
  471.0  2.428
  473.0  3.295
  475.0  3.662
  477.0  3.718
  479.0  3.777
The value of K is 0.88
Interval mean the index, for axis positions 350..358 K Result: 3.63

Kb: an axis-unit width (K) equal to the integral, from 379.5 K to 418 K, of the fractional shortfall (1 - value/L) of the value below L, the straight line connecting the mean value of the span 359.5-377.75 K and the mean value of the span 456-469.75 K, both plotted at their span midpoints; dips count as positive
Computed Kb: -1.4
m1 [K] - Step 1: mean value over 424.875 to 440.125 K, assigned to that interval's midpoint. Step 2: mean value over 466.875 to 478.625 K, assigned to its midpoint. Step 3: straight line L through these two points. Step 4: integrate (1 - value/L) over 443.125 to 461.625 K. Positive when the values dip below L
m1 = -1.5 K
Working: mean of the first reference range 3.68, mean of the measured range 3.64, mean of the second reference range 3.05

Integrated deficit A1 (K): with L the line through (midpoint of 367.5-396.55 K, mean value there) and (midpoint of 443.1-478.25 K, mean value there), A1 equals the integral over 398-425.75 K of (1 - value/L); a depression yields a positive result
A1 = -0.8 K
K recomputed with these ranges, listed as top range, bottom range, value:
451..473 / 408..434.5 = 0.89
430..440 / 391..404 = 1.01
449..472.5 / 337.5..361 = 0.91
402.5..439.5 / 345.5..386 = 1.01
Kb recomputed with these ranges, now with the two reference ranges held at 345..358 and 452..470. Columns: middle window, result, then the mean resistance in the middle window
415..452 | -3.10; 3.69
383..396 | -0.41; 3.64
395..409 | -0.62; 3.65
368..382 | -0.24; 3.64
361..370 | -0.09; 3.64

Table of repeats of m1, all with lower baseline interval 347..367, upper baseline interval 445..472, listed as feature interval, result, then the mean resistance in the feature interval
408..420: -0.6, 3.65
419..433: -1.0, 3.69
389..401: -0.5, 3.67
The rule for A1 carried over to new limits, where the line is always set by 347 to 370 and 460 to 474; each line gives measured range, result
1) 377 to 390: -0.5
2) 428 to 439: -1.6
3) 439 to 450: -1.9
